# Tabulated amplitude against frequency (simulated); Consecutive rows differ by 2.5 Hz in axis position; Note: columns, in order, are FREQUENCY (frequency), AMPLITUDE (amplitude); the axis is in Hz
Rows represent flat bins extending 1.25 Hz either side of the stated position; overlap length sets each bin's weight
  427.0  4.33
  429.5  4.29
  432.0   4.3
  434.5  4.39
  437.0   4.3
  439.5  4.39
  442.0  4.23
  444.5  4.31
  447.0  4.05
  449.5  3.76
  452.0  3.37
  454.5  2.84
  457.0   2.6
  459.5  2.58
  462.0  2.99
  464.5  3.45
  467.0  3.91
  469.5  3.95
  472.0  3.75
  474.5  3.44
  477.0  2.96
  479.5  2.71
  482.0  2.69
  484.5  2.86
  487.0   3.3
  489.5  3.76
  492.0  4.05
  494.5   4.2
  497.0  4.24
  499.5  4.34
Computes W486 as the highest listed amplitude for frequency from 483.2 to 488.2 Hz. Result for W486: 3.3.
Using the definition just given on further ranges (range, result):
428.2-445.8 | 4.39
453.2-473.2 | 3.95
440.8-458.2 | 4.31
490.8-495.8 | 4.2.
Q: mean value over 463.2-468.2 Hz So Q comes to 3.67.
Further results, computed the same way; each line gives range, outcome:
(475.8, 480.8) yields 2.83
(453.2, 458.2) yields 2.73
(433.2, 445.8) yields 4.32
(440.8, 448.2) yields 4.2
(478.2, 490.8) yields 3.07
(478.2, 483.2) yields 2.7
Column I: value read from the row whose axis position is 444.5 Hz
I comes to 4.31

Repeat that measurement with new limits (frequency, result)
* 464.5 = 3.45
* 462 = 2.99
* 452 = 3.37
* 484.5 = 2.86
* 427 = 4.33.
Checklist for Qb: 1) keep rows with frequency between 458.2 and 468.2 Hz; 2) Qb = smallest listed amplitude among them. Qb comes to 2.58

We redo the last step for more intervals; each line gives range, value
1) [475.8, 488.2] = 2.69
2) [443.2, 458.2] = 2.6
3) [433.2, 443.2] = 4.23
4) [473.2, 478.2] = 2.96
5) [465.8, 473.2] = 3.75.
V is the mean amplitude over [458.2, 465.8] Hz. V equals 3.01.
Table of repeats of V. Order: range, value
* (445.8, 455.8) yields 3.5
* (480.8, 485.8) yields 2.78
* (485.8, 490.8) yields 3.54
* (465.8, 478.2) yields 3.6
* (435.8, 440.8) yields 4.34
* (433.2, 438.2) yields 4.35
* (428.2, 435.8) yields 4.33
